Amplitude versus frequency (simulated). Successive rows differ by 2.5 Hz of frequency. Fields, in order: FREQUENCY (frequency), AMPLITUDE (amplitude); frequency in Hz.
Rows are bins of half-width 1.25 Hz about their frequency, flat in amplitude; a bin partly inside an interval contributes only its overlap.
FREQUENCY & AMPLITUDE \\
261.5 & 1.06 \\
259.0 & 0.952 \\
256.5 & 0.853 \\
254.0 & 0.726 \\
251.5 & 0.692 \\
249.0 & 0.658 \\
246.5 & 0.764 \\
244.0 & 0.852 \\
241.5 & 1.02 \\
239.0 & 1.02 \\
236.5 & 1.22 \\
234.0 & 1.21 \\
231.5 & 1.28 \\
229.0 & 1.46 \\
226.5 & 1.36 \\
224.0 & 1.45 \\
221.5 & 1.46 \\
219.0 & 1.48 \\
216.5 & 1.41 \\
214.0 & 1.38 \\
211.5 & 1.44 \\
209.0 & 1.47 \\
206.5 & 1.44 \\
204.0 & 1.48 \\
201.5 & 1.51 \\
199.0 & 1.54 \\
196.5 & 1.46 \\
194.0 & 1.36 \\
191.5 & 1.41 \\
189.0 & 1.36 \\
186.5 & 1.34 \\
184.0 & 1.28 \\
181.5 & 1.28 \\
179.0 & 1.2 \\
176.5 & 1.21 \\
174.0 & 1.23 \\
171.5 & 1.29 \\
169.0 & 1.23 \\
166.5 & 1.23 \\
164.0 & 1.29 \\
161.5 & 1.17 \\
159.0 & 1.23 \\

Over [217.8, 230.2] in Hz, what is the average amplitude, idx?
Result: 1.44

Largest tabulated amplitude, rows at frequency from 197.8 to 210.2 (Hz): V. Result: 1.54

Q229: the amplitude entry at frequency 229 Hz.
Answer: 1.46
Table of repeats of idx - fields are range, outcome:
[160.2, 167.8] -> 1.23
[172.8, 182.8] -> 1.23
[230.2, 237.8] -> 1.24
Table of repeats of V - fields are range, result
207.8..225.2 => 1.48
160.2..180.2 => 1.29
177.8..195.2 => 1.41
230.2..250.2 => 1.28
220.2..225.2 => 1.46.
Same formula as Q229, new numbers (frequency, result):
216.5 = 1.41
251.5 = 0.692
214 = 1.38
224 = 1.45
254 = 0.726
